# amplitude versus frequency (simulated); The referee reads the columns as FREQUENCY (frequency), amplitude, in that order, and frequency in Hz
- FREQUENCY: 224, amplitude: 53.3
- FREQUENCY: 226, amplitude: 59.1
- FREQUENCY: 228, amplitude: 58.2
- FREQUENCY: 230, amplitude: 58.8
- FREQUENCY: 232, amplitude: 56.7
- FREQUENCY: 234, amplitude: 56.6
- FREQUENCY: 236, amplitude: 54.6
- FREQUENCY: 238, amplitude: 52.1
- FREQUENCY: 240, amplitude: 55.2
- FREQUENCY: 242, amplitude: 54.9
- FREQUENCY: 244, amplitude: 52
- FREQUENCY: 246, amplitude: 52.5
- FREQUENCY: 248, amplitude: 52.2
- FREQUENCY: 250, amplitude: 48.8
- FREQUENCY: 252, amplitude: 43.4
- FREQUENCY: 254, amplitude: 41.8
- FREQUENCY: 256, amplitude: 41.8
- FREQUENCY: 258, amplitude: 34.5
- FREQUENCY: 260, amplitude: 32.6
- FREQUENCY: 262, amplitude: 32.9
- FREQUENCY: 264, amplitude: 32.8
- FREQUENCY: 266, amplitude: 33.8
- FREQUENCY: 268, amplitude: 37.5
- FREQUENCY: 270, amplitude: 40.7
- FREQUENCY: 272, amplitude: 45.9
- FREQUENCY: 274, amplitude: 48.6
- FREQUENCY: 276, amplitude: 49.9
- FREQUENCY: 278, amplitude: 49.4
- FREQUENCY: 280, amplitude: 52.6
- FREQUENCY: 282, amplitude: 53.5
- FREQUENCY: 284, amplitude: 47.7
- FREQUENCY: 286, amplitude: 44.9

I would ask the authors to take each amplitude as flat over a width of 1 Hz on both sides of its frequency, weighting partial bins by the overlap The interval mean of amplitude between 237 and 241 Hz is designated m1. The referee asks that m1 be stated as 53.7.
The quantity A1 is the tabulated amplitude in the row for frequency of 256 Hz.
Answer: 41.8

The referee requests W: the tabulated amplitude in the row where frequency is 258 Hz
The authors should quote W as 34.5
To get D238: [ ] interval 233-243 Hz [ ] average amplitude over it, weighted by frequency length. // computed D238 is 54.7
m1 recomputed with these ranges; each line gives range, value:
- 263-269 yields 34.7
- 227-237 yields 57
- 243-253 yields 49.8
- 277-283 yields 51.8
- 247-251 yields 50.5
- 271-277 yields 48.1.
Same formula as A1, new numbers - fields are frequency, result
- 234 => 56.6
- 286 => 44.9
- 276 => 49.9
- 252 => 43.4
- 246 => 52.5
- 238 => 52.1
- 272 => 45.9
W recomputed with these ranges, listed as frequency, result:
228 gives 58.2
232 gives 56.7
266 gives 33.8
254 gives 41.8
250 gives 48.8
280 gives 52.6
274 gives 48.6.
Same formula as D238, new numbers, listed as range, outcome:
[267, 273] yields 41.4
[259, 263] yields 32.8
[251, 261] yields 38.8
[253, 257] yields 41.8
